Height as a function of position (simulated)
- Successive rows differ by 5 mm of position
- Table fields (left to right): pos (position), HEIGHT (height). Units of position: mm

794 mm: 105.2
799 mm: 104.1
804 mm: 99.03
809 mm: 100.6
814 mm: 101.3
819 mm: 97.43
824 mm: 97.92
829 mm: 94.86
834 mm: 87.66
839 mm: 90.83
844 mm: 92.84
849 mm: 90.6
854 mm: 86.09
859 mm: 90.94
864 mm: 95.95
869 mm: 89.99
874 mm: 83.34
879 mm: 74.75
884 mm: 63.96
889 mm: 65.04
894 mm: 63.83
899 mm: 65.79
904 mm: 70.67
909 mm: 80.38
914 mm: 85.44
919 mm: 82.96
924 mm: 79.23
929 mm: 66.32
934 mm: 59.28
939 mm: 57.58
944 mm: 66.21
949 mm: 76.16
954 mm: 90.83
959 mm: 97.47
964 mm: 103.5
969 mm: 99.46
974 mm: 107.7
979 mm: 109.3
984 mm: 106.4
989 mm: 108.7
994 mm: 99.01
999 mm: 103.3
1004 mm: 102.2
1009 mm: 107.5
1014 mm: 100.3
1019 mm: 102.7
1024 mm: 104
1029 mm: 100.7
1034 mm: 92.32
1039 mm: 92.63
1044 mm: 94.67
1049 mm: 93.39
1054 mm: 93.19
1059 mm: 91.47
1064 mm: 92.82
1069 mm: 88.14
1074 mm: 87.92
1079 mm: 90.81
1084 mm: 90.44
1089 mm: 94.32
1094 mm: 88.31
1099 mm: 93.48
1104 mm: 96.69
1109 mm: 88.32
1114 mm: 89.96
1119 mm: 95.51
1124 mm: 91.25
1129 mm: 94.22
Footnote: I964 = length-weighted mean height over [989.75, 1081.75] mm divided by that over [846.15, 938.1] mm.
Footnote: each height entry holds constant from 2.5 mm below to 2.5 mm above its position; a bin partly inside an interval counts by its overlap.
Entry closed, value 1.25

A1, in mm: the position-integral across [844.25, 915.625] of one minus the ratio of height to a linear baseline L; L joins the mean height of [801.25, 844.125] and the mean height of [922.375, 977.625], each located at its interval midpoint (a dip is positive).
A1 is 8.54 mm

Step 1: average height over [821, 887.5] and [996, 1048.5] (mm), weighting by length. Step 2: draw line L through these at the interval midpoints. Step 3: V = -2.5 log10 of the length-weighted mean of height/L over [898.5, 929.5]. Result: 0.19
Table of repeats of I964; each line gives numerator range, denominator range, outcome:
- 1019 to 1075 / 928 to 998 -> 1.05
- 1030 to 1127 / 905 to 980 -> 1.10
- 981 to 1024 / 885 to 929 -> 1.42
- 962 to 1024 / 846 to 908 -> 1.33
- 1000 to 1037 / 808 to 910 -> 1.19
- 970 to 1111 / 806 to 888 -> 1.09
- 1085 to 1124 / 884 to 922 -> 1.27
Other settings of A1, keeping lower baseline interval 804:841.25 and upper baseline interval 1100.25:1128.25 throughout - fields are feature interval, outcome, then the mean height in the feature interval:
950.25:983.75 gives -2.3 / 101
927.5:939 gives 4.0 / 61.4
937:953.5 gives 4.3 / 69.9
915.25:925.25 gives 1.4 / 81.9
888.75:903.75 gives 4.6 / 65.7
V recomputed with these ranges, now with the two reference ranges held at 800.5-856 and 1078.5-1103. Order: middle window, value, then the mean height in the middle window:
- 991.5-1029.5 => -0.11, 103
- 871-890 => 0.28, 72.8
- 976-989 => -0.16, 108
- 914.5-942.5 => 0.31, 70.1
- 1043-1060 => -0.01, 93.2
